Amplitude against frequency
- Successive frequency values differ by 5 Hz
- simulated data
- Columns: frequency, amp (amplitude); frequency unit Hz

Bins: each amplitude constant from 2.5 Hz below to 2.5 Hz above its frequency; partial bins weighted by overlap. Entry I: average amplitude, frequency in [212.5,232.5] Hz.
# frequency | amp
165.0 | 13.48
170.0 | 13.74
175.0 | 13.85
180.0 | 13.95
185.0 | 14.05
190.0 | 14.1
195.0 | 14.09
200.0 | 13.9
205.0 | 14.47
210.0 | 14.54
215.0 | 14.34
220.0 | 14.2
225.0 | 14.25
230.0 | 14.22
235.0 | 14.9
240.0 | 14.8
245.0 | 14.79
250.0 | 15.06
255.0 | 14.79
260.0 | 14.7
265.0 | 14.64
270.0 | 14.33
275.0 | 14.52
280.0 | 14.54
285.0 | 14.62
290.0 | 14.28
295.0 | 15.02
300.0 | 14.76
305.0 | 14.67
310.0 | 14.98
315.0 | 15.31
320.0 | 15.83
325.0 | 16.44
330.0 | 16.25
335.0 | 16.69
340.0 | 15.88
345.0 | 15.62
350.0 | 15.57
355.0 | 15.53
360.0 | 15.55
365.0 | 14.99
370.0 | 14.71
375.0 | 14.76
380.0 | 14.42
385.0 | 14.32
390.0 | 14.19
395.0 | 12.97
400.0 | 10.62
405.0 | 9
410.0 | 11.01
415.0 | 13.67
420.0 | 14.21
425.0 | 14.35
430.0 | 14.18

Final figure 14.3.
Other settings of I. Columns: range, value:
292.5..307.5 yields 14.8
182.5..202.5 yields 14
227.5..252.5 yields 14.8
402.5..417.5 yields 11.2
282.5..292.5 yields 14.4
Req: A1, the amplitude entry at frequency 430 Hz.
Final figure 14.18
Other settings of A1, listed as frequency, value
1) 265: 14.64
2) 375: 14.76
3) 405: 9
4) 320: 15.83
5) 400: 10.62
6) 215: 14.34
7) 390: 14.19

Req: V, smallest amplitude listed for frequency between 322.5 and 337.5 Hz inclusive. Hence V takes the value 16.25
